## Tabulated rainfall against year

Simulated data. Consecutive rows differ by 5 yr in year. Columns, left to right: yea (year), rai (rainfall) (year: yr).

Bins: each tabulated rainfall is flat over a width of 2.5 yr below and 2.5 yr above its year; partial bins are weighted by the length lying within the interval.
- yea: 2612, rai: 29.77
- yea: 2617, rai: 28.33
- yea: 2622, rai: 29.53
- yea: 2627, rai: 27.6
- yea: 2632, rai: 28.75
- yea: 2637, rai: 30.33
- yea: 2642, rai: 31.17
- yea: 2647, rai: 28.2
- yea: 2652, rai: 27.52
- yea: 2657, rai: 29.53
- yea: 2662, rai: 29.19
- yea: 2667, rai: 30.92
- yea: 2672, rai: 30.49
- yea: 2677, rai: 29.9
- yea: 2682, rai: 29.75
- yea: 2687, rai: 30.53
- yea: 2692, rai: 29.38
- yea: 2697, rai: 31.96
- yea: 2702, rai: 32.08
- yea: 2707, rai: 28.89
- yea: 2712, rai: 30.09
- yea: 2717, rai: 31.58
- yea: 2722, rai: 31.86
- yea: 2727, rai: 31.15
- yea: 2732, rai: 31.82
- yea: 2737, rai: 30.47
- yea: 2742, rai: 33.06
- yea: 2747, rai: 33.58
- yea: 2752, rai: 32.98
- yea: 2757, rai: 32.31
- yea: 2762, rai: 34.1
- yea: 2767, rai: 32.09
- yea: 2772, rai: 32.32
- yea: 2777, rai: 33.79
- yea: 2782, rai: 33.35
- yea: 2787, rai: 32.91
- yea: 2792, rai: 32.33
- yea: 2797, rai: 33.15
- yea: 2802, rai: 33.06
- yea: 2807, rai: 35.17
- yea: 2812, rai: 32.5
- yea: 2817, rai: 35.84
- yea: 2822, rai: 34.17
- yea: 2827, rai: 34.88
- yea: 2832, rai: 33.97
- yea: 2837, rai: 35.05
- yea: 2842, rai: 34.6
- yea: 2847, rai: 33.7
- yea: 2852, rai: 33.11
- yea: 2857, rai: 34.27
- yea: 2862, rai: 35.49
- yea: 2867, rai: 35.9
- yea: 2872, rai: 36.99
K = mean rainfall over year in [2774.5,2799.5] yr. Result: 33.1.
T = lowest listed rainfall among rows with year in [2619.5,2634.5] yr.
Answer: 27.6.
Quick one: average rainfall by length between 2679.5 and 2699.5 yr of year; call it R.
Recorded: 30.4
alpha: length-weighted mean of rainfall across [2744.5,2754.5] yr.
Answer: 33.3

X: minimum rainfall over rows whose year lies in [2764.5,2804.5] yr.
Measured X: 32.09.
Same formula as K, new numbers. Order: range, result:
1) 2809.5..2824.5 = 34.2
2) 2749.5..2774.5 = 32.8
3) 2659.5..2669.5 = 30.1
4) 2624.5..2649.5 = 29.2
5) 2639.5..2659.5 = 29.1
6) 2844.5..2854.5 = 33.4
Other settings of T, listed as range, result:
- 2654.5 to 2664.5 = 29.19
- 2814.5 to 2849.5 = 33.7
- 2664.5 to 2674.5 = 30.49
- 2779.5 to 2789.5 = 32.91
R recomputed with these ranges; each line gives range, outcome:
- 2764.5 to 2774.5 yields 32.2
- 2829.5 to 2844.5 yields 34.5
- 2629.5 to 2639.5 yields 29.5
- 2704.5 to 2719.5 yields 30.2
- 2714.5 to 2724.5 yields 31.7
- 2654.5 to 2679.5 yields 30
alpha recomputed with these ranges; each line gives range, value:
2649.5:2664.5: 28.7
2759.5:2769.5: 33.1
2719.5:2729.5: 31.5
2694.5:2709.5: 31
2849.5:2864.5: 34.3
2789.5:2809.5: 33.4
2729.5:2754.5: 32.4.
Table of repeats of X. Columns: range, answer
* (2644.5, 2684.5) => 27.52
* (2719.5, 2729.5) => 31.15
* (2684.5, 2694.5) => 29.38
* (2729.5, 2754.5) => 30.47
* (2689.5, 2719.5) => 28.89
